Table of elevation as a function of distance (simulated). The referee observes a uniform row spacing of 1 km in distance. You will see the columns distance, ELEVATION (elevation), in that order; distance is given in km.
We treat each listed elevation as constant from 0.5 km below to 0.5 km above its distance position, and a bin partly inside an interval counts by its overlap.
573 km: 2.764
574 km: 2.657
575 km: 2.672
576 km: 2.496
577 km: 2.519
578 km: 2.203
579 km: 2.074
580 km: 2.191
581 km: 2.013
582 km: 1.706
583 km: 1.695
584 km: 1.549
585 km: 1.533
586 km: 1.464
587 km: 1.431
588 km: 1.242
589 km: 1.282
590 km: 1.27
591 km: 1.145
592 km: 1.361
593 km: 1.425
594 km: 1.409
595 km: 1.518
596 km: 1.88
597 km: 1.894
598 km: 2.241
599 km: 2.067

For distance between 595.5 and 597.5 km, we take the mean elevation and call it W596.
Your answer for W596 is 1.89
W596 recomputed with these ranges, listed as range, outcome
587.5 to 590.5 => 1.26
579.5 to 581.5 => 2.1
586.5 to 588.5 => 1.34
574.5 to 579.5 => 2.39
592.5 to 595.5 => 1.45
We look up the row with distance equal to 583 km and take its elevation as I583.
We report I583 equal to 1.695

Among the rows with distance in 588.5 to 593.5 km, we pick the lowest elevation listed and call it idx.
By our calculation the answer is 1.145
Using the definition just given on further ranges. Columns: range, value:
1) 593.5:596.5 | 1.409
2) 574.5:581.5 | 2.013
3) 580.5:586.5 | 1.464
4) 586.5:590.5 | 1.242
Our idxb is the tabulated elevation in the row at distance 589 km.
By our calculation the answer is 1.282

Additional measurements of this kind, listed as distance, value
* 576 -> 2.496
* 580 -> 2.191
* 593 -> 1.425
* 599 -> 2.067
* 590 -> 1.27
